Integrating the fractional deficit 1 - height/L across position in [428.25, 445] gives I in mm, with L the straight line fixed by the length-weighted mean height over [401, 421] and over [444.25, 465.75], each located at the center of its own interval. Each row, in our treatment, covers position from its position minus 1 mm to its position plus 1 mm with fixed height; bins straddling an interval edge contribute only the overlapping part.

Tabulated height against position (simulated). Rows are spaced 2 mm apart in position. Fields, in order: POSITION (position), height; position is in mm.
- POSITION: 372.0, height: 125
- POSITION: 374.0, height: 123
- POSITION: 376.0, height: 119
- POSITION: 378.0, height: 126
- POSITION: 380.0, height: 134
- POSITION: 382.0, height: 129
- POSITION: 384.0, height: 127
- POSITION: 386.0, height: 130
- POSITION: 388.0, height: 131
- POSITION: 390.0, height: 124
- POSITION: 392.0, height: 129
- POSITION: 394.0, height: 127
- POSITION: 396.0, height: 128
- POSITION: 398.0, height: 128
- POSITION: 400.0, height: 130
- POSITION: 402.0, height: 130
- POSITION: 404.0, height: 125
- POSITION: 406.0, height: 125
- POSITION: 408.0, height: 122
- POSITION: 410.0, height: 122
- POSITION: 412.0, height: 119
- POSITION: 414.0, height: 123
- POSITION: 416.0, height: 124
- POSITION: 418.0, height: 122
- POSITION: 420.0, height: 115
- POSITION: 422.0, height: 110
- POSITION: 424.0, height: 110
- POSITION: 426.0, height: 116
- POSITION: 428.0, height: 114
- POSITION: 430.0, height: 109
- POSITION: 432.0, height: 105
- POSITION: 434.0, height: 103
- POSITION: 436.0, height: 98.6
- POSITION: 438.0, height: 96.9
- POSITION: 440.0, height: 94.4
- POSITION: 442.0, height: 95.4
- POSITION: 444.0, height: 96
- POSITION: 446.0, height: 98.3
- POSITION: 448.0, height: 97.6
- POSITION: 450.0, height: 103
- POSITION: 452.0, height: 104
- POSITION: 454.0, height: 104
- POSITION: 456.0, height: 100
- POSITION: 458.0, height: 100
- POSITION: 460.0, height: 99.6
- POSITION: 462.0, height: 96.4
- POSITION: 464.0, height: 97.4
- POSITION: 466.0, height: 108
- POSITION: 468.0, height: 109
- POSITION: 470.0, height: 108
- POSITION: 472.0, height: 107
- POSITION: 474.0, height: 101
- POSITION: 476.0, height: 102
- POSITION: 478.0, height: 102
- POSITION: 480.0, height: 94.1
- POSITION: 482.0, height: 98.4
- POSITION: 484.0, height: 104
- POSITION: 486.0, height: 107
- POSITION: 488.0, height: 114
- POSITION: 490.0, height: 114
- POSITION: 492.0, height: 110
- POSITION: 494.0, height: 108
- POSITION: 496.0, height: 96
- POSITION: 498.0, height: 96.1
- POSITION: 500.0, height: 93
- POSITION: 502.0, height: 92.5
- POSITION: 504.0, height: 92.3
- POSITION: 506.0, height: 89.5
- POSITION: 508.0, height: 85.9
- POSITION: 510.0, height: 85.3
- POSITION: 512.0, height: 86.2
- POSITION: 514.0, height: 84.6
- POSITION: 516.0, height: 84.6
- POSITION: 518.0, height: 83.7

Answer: 1.41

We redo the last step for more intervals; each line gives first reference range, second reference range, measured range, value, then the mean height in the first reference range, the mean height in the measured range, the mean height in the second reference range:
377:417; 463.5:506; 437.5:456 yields 2.3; 127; 99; 102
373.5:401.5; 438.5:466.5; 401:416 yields -0.7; 128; 124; 99.4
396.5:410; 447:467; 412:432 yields 0.4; 126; 116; 101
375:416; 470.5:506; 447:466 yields 1.6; 126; 101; 102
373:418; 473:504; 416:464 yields 4.4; 126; 104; 102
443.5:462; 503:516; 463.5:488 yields -2.3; 100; 104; 87.1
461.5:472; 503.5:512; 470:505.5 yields -2.2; 104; 102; 87.8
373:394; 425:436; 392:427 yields -1.6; 127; 122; 108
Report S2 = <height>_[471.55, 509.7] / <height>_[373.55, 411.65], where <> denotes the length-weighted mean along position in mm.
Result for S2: 0.79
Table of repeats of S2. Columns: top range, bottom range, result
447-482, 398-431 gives 0.85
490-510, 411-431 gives 0.83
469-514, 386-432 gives 0.81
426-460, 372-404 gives 0.80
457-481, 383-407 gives 0.80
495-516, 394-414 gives 0.72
